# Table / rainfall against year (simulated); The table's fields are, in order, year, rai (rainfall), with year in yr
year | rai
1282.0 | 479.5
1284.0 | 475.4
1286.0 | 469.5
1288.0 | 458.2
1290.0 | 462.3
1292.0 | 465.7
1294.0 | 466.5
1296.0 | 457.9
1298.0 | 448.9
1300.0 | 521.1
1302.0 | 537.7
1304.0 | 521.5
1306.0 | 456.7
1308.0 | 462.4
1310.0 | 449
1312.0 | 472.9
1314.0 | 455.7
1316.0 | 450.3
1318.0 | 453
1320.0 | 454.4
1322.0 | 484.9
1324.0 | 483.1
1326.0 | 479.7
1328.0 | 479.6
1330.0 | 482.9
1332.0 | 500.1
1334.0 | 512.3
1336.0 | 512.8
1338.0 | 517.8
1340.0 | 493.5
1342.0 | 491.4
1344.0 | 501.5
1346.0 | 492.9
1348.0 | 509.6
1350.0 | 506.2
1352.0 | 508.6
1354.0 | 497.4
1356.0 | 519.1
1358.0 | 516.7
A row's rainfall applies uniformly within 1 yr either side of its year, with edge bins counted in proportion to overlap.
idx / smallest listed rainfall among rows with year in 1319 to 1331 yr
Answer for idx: 454.4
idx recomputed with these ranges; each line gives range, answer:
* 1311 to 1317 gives 450.3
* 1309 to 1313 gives 449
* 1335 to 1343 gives 491.4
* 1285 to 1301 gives 448.9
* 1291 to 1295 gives 465.7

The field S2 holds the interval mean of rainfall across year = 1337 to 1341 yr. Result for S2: 506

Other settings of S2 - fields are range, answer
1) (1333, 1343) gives 506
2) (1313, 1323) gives 460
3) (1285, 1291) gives 463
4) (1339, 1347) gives 495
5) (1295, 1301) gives 476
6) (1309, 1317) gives 457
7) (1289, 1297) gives 463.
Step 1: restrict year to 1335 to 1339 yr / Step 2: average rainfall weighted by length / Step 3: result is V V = 515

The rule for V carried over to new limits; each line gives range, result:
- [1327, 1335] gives 494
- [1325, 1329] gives 480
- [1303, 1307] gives 489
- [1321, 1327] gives 483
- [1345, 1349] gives 501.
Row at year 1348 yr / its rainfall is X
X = 509.6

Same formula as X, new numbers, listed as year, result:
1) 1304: 521.5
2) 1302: 537.7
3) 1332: 500.1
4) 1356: 519.1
